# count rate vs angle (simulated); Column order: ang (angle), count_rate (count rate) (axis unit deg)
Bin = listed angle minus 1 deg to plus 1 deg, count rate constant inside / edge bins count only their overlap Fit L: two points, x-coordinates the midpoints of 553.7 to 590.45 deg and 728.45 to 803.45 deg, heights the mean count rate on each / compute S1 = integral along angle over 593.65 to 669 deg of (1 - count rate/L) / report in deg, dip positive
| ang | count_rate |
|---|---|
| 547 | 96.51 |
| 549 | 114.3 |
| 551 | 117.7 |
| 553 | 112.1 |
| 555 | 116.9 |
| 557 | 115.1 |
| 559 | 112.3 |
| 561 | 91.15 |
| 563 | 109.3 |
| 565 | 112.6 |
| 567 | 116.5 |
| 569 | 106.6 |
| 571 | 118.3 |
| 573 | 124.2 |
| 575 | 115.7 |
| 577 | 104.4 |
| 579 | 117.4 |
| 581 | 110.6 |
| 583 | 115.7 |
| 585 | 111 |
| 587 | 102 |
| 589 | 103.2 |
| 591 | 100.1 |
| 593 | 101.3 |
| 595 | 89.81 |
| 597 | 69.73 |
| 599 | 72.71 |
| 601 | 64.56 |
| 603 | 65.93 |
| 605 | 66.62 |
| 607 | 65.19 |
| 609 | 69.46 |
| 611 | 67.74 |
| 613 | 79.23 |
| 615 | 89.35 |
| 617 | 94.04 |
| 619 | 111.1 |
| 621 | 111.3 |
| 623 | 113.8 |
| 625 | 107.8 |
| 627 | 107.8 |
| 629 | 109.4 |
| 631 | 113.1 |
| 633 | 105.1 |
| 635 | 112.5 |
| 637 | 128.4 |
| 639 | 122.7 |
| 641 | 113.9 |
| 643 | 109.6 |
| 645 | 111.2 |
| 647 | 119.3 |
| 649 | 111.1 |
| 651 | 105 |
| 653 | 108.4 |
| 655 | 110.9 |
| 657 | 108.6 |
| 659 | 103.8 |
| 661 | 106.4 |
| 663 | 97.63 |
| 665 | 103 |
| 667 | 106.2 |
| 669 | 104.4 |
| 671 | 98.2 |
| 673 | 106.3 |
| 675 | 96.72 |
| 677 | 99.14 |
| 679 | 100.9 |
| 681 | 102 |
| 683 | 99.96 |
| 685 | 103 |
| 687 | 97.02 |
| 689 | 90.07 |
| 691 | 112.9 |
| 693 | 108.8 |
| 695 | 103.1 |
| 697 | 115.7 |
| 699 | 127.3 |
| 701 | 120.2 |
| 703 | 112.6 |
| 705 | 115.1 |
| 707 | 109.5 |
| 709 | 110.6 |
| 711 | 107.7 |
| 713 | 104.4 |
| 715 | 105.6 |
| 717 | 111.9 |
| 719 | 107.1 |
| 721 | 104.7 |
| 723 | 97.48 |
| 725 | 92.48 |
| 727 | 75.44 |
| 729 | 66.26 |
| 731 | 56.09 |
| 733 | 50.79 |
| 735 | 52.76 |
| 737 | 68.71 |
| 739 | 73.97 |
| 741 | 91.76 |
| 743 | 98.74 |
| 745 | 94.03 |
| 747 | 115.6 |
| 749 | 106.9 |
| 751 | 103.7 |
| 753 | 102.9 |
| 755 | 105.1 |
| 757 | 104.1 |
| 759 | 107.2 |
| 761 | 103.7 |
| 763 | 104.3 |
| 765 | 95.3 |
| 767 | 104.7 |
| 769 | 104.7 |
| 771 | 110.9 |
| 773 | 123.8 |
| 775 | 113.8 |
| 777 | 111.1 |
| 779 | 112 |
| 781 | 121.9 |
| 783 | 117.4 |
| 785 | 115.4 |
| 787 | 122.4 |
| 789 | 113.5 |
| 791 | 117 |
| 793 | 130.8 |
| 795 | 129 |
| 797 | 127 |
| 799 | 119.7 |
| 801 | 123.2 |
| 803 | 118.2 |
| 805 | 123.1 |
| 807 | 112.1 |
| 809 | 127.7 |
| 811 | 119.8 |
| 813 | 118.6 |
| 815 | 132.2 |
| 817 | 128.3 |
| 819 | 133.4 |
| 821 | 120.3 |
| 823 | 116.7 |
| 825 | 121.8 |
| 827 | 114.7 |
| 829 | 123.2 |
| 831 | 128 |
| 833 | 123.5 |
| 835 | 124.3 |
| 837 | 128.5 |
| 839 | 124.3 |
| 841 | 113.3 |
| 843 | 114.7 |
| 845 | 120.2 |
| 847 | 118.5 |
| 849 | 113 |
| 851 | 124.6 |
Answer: 6.9 deg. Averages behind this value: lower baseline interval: 111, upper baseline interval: 104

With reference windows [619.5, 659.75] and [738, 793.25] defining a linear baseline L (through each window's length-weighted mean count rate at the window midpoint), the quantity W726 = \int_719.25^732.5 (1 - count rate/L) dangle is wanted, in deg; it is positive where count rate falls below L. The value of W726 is 3.2 deg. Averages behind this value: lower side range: 112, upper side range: 108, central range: 82.3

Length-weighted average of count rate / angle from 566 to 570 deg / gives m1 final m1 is 112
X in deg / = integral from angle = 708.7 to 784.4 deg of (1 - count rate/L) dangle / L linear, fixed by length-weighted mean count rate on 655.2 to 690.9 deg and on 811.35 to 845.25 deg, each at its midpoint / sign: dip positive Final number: 9.1 deg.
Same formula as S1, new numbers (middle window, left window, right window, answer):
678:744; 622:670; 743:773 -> 6.4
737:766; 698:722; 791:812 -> 4.3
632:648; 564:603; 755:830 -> -1.4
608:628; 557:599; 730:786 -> 1.8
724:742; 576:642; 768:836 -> 6.8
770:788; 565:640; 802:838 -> 0.3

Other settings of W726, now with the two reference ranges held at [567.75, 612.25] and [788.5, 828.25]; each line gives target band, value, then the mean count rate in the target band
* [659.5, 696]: 1.1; 102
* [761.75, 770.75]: 1.1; 103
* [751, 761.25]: 1.0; 105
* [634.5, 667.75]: -2.9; 111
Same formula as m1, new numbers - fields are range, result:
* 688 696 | 104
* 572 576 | 120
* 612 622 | 97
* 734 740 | 65.1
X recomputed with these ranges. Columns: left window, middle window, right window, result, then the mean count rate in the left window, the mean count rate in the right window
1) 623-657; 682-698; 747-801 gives 1.2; 112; 113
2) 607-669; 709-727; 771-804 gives 1.6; 105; 119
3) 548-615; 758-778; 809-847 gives 1.5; 98.6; 123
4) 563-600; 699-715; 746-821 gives 0.0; 105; 116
